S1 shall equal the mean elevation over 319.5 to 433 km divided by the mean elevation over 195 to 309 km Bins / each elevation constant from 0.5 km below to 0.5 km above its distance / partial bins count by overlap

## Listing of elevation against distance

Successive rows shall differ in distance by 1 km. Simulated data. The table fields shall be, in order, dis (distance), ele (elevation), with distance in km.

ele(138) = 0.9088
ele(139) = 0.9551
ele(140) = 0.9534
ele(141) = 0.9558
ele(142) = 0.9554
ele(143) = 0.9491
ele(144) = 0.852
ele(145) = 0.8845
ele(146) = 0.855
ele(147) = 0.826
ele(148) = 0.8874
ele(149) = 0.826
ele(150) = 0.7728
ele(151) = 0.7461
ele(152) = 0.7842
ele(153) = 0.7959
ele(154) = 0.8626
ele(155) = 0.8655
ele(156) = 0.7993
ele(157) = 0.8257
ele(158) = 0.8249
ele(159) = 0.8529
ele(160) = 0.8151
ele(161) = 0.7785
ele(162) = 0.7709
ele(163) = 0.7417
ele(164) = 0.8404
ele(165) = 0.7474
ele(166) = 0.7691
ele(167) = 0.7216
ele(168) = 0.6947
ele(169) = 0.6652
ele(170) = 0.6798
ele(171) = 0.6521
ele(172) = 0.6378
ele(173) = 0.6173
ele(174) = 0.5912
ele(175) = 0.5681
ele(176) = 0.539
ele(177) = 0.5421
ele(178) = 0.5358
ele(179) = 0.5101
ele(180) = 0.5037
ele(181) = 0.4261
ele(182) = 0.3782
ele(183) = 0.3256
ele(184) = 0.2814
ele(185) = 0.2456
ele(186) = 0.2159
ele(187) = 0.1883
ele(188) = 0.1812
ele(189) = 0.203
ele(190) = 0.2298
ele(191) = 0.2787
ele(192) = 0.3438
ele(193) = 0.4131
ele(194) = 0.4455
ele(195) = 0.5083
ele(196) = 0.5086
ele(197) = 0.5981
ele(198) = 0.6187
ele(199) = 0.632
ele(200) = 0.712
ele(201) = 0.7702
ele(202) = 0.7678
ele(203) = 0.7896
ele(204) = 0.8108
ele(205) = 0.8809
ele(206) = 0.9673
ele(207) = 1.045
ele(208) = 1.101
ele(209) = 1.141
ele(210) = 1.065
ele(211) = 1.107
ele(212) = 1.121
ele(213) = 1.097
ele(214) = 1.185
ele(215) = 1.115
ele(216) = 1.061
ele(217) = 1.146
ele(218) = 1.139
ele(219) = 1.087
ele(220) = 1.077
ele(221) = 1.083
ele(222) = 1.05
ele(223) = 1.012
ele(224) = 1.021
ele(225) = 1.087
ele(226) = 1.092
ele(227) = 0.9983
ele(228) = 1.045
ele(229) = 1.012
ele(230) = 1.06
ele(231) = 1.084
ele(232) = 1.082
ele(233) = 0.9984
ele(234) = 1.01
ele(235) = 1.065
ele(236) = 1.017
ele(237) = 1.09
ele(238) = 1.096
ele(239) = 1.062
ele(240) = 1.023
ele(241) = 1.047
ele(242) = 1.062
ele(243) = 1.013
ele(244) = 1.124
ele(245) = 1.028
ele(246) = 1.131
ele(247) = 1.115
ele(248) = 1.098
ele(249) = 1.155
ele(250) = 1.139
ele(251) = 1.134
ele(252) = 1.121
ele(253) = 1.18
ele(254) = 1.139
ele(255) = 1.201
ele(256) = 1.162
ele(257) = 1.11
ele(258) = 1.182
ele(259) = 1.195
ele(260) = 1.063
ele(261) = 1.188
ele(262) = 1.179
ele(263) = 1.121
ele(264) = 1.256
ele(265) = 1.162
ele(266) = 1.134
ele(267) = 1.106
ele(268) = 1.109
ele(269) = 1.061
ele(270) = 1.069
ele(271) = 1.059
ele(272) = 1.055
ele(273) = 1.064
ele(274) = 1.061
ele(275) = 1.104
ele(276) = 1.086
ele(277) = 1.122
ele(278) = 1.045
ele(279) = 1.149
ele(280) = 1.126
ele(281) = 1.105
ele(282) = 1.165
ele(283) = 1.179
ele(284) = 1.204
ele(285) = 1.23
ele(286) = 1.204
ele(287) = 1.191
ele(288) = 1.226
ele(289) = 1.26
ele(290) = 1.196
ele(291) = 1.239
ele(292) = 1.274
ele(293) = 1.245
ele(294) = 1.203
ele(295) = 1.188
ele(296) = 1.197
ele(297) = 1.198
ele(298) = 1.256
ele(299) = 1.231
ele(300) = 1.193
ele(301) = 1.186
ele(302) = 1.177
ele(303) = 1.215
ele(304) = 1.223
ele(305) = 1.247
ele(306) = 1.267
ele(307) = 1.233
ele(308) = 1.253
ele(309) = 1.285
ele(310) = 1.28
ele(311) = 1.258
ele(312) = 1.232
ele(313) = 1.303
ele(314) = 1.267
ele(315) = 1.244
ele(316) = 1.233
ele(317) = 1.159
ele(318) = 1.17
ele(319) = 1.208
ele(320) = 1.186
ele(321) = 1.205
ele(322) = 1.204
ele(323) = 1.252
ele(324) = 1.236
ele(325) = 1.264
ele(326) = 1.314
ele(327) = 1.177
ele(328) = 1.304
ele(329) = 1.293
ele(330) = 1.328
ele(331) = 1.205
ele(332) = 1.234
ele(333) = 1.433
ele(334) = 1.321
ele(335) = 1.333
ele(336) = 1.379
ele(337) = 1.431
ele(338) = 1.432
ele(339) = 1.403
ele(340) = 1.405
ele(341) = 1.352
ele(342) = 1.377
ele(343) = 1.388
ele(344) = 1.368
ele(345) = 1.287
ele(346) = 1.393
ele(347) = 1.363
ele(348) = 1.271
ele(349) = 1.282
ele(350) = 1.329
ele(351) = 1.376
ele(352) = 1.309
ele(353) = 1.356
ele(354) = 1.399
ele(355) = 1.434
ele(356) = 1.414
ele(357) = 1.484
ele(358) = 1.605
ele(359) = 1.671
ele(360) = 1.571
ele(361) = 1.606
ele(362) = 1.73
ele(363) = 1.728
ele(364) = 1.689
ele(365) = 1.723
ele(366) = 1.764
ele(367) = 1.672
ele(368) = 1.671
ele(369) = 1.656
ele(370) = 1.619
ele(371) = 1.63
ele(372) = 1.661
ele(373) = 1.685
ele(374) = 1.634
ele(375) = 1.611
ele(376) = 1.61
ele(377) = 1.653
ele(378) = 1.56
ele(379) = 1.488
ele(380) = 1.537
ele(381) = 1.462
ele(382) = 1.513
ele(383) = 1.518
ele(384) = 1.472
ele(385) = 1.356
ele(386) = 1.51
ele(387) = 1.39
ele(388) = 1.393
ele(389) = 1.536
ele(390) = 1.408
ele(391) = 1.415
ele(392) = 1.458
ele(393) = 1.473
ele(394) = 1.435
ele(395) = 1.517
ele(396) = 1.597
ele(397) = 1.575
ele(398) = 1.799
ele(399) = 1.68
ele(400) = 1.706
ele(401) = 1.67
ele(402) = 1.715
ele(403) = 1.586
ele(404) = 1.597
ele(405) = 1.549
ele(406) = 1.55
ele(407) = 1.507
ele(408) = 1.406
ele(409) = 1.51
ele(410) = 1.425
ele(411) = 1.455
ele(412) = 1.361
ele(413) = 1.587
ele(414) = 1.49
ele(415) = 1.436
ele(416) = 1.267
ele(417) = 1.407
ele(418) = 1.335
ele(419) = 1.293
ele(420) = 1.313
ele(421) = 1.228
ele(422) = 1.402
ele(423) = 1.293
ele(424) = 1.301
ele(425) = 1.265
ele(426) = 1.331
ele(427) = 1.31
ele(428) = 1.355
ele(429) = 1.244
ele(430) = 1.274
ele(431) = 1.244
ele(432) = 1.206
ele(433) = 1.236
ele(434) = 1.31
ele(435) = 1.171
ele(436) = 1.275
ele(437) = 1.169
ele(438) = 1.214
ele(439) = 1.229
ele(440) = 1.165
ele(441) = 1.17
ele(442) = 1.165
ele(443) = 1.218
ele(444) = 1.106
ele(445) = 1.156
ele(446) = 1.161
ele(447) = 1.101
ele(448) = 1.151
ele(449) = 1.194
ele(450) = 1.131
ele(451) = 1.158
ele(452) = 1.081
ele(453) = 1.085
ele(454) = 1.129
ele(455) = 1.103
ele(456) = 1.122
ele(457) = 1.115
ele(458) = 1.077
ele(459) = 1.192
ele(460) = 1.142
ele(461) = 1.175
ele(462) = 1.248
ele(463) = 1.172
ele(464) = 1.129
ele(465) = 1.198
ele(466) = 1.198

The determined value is 1.33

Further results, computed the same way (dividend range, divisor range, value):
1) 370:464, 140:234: 1.77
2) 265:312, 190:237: 1.29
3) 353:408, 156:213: 2.44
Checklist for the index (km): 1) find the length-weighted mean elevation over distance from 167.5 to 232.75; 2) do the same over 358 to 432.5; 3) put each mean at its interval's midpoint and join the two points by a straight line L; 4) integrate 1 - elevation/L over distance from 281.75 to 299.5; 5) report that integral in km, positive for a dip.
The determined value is -1.9 km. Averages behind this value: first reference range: 0.748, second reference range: 1.5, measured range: 1.22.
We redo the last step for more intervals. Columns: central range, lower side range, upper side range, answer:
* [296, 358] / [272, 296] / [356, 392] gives 3.0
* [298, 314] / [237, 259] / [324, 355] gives 0.2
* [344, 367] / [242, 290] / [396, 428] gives -2.7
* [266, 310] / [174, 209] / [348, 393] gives -4.1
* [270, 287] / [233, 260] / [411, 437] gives 0.3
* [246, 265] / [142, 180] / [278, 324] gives -1.6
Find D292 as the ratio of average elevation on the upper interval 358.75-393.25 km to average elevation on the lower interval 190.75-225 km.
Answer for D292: 1.79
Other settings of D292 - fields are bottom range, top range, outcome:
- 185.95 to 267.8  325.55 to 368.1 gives 1.50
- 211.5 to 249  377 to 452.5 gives 1.29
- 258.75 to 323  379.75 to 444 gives 1.19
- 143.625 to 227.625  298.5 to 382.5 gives 1.87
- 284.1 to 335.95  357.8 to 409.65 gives 1.27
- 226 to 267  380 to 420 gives 1.36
